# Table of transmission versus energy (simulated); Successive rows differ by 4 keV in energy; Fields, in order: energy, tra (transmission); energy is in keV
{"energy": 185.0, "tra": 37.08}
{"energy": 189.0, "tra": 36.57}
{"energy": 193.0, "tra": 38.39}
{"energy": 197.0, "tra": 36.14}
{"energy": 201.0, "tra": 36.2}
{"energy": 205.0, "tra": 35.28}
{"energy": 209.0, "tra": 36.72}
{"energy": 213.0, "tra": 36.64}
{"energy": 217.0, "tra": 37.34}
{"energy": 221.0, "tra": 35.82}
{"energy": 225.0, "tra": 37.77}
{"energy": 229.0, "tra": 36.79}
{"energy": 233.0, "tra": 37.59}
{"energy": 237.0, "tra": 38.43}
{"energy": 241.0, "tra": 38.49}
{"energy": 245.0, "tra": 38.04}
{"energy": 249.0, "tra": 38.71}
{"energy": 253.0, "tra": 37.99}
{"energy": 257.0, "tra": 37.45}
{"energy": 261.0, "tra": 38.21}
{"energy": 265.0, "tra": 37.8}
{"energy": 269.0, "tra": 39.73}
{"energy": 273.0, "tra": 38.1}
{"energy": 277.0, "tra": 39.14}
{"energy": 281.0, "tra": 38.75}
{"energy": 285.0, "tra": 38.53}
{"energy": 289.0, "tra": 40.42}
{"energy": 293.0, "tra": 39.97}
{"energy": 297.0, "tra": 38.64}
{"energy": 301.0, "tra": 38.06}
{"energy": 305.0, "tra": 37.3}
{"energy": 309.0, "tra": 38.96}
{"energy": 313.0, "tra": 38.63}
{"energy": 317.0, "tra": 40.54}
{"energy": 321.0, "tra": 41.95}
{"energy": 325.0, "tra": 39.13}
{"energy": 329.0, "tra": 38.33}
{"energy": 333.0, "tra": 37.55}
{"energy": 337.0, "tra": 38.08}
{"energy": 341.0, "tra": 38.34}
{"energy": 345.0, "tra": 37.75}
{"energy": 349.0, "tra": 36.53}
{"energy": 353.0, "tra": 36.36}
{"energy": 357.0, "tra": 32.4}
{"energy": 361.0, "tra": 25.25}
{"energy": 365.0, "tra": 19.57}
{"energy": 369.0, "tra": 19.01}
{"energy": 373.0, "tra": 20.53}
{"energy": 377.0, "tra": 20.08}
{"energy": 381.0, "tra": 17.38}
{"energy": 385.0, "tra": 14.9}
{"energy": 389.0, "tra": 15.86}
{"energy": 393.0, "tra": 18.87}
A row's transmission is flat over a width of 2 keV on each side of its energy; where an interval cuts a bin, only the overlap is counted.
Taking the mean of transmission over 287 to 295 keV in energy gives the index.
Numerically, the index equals 40.2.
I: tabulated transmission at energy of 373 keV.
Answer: 20.53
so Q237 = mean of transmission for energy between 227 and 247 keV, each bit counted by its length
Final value 37.9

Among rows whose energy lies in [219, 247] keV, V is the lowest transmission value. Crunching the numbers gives 35.82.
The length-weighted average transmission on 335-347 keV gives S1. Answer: 38.1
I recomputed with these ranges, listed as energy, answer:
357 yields 32.4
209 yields 36.72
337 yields 38.08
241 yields 38.49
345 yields 37.75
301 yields 38.06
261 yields 38.21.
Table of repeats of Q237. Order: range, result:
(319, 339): 39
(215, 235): 37.1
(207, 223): 36.6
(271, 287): 38.6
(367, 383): 19.2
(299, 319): 38.7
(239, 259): 38.1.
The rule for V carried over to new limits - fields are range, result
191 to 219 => 35.28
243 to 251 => 38.04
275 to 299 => 38.53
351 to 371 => 19.01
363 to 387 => 14.9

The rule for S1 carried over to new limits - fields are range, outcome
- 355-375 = 23.4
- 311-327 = 40.1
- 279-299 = 39.3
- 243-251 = 38.4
